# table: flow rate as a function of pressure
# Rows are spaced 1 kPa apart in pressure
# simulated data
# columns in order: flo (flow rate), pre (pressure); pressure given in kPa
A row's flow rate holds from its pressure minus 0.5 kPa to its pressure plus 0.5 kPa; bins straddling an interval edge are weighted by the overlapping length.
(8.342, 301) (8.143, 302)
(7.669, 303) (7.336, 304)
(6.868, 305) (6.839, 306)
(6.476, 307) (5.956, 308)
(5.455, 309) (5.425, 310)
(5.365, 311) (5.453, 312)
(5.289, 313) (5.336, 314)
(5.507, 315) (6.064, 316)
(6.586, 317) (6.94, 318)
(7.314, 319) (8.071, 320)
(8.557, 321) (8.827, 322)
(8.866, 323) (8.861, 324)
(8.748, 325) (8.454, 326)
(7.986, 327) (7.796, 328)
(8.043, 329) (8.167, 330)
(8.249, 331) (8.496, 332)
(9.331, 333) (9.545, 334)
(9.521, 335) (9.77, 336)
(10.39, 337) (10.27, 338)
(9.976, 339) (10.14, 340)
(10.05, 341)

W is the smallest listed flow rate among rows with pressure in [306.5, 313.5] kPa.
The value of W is 5.289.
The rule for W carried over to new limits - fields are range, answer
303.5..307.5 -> 6.476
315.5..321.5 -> 6.064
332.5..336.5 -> 9.331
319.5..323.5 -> 8.071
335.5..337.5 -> 9.77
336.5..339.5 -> 9.976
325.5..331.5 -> 7.796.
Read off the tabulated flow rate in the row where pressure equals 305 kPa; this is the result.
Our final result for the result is 6.868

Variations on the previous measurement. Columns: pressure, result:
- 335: 9.521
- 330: 8.167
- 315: 5.507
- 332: 8.496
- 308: 5.956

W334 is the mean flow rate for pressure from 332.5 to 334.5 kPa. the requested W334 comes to 9.44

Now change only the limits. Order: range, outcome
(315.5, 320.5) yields 7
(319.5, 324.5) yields 8.64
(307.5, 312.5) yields 5.53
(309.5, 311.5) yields 5.39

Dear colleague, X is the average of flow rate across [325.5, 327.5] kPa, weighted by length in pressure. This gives 8.22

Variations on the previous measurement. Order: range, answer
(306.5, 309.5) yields 5.96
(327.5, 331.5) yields 8.06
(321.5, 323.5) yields 8.85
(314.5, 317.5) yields 6.05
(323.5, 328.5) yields 8.37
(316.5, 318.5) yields 6.76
